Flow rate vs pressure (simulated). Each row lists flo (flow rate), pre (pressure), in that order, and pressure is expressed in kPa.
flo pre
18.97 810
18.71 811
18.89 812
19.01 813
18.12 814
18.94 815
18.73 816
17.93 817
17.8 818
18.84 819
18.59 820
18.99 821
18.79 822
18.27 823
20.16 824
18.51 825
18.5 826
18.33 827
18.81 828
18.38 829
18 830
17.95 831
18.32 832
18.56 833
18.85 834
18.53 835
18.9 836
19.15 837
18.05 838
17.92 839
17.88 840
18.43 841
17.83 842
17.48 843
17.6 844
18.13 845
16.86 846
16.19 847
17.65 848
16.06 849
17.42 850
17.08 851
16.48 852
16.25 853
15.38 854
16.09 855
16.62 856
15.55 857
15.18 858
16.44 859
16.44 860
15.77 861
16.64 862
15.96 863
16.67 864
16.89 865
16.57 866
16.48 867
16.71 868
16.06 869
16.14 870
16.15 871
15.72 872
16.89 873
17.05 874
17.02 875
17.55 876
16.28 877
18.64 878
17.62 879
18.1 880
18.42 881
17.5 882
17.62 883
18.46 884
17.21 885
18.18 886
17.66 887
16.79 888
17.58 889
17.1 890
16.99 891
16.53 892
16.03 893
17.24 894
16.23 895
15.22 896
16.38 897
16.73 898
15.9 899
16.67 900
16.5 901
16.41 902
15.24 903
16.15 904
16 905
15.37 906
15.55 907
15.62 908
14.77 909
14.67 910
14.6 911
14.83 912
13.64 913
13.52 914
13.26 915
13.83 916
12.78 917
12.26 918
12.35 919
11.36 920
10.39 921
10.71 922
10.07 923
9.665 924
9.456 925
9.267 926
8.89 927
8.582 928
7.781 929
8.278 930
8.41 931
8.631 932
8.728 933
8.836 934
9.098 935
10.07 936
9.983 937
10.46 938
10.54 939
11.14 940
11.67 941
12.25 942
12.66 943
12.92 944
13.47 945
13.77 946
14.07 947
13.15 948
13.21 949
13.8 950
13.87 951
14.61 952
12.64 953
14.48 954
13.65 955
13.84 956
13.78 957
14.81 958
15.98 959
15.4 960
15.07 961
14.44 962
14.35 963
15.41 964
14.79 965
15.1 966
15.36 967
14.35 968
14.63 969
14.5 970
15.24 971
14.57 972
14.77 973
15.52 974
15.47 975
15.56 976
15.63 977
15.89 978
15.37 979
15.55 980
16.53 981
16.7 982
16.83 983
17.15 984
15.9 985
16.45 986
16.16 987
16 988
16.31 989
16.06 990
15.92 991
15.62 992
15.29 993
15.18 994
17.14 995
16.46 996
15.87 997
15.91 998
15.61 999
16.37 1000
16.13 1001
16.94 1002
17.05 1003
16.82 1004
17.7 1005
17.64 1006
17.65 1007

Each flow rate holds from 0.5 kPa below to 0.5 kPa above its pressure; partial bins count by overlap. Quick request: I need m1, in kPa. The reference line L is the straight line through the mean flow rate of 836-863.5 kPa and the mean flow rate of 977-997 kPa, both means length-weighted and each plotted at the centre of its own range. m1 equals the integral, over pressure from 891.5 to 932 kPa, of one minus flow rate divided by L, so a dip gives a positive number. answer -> 7.9 kPa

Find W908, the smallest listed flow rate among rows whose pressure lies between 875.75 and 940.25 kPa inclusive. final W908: 7.781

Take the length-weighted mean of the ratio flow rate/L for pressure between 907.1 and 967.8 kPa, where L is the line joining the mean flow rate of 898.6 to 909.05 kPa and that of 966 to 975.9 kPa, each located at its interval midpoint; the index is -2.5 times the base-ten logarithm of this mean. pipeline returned 0.23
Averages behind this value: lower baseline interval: 15.9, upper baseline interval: 15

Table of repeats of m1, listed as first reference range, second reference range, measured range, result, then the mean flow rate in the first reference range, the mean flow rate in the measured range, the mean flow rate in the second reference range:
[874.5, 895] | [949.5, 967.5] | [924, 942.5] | 7.07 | 17.4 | 9.56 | 14.5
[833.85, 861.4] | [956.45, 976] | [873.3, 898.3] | -1.18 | 17.1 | 17.2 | 14.9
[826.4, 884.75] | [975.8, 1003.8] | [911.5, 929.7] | 5.98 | 17.2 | 11.2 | 16.1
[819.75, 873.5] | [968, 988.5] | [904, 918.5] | 1.88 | 17.4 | 14.4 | 15.7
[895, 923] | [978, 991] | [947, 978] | 2.16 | 14.4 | 14.6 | 16.2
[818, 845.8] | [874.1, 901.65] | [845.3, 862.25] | 1.45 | 18.4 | 16.4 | 17.1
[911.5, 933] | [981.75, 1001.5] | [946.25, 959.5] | -0.83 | 10.8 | 14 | 16.1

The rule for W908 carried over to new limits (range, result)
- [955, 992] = 13.65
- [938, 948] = 10.46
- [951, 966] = 12.64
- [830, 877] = 15.18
